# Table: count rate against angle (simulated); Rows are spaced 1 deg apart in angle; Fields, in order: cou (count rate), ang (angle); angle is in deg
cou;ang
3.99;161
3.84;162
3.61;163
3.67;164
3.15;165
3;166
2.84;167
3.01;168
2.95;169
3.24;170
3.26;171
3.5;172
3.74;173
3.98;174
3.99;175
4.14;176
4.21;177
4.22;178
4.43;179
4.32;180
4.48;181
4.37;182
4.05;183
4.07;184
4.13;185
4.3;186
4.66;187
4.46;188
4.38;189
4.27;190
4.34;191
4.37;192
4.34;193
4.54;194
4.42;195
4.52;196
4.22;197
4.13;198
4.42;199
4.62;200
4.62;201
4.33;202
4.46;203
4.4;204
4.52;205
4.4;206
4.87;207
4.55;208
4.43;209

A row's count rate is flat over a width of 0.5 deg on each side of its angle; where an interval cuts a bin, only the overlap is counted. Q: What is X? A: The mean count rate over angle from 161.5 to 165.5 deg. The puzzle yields 3.57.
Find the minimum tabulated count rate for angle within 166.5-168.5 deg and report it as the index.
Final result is 2.84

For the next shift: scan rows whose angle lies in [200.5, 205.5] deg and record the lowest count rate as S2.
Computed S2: 4.33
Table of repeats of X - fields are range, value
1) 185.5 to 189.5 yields 4.45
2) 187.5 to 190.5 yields 4.37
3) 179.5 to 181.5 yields 4.4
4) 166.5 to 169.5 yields 2.93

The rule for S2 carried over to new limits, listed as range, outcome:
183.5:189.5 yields 4.07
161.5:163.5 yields 3.61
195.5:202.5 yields 4.13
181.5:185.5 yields 4.05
